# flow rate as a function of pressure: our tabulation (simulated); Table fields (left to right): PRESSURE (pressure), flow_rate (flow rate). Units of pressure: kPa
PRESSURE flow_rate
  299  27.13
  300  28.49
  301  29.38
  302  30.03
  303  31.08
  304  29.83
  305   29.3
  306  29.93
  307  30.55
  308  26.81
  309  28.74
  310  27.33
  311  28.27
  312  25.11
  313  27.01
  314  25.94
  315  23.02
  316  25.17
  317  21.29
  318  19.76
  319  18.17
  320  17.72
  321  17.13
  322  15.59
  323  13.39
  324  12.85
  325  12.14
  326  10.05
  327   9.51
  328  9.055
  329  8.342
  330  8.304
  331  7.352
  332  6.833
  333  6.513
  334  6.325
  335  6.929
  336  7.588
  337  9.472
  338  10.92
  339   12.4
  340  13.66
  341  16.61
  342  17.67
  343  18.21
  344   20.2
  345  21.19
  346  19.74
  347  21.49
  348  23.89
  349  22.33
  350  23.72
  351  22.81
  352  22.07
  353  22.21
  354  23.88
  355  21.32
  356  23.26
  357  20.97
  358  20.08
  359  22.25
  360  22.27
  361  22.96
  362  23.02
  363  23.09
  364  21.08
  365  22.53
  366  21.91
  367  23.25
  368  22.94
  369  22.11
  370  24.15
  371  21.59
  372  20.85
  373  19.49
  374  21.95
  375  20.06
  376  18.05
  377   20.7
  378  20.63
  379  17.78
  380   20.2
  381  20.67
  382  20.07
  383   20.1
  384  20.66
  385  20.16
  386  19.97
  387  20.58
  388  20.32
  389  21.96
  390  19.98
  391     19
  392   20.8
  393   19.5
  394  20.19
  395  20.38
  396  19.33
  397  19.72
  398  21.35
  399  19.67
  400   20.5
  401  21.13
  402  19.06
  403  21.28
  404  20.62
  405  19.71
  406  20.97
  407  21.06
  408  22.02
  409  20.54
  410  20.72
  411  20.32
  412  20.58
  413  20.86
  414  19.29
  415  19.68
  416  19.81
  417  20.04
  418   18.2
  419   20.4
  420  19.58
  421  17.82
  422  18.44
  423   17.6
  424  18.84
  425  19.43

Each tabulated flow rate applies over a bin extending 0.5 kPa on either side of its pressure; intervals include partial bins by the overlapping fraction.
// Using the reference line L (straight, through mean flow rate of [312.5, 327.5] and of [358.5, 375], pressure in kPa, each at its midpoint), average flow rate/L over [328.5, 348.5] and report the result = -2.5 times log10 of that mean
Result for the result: 0.44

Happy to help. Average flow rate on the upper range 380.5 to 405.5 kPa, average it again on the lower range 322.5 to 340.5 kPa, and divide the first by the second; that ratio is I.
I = 2.1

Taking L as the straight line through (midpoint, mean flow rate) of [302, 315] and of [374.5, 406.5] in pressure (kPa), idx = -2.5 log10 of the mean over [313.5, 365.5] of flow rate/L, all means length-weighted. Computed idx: 0.40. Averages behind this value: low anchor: 28.2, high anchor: 20.2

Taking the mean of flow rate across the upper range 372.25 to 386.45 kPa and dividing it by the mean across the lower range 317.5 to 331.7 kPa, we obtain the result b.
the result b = 1.6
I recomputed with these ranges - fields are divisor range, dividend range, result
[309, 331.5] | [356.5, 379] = 1.22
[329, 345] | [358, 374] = 1.93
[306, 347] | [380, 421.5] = 1.20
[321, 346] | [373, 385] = 1.67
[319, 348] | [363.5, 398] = 1.59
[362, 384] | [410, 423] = 0.92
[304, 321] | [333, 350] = 0.62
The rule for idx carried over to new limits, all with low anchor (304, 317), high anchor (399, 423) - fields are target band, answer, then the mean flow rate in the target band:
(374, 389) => 0.103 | 20.1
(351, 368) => 0.065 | 22.3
